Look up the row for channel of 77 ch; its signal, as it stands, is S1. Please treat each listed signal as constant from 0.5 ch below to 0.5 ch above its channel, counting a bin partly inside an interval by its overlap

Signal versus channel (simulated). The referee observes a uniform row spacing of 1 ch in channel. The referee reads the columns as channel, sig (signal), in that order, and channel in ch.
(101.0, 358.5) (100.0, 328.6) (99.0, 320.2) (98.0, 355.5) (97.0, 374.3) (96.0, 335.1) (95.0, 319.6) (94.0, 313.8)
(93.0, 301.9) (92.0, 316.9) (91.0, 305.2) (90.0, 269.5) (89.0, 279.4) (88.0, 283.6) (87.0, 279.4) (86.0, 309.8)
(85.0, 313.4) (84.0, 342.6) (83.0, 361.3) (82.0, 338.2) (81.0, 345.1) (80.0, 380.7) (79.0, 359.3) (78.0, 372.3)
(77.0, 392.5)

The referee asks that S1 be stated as 392.5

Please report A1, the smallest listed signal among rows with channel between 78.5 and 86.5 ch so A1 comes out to 309.8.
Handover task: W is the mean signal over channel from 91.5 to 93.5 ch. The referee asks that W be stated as 309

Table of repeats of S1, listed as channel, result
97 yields 374.3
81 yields 345.1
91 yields 305.2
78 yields 372.3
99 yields 320.2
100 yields 328.6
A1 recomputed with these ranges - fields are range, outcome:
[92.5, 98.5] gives 301.9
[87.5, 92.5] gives 269.5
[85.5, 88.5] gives 279.4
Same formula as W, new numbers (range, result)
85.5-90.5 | 284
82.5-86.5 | 332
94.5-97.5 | 343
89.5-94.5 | 301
